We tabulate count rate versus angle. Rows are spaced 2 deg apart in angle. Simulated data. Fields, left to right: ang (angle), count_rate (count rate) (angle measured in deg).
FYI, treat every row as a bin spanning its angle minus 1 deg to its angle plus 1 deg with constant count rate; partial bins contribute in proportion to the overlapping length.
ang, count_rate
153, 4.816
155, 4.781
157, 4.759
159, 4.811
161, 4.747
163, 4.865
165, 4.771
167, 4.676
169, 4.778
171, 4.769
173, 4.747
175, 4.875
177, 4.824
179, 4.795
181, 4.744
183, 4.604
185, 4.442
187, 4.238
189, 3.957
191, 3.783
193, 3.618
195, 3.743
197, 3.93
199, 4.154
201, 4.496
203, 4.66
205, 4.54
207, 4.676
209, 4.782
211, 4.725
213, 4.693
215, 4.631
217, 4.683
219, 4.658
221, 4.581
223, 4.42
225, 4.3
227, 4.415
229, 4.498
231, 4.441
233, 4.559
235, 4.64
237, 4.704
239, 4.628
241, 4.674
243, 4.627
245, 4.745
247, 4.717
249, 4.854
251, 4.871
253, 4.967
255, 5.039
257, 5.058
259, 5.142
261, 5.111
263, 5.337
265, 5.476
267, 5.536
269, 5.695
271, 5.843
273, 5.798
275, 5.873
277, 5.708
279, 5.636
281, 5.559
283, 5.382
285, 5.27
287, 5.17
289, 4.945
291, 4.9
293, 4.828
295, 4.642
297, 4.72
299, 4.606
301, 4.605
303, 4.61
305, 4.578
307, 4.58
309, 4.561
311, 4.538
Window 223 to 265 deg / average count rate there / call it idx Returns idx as 4.77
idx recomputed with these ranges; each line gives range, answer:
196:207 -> 4.39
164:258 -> 4.57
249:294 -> 5.31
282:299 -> 4.96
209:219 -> 4.69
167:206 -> 4.41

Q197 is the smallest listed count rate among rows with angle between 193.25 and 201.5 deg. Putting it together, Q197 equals 3.743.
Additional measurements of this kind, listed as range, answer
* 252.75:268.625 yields 4.967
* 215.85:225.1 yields 4.3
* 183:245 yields 3.618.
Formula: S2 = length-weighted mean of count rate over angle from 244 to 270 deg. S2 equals 5.12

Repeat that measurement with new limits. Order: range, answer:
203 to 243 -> 4.59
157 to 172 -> 4.77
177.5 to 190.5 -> 4.45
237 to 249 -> 4.69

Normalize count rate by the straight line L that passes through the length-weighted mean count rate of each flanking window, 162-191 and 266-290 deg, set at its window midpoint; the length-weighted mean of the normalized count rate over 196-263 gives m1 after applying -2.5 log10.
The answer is 0.10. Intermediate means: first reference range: 4.62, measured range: 4.67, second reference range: 5.53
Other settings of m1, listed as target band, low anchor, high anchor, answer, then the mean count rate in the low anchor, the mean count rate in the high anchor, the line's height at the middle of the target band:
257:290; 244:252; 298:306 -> -0.16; 4.8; 4.6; 4.7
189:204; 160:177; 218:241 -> 0.15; 4.78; 4.54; 4.67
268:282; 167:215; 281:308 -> -0.20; 4.47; 4.86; 4.79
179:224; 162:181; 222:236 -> 0.05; 4.79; 4.47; 4.62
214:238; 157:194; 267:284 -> 0.13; 4.56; 5.68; 5.13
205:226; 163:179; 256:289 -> 0.10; 4.78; 5.46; 5.08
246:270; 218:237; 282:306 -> -0.11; 4.51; 4.85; 4.67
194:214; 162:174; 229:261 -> 0.08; 4.77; 4.78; 4.77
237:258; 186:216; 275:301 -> -0.02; 4.31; 5.12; 4.74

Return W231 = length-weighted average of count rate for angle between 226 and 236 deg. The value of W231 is 4.51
